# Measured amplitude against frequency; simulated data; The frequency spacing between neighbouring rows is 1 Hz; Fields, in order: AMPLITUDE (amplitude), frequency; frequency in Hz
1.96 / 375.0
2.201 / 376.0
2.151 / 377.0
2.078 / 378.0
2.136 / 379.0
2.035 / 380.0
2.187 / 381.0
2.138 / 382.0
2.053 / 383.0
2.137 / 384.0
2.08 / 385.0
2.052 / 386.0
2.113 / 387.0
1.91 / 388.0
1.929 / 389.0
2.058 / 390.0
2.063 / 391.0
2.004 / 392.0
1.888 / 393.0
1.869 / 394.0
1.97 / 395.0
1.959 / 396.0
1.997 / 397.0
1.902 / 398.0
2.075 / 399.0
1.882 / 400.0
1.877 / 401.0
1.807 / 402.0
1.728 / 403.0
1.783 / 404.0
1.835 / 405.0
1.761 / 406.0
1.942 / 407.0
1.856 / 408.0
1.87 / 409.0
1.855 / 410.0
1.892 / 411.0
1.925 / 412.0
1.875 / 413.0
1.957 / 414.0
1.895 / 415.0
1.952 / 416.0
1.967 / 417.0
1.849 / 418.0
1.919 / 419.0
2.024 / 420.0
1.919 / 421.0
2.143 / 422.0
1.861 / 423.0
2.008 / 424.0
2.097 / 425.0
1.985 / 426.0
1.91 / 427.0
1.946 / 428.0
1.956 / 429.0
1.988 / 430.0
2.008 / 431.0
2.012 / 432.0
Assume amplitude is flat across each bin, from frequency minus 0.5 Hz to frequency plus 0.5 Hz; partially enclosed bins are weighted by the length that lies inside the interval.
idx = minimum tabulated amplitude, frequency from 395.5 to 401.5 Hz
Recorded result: 1.877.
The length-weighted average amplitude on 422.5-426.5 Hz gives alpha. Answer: 1.99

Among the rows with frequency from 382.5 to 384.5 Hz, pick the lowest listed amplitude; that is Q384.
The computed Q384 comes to 2.053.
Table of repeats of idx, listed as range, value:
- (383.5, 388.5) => 1.91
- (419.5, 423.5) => 1.861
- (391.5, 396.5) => 1.869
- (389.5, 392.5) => 2.004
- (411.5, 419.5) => 1.849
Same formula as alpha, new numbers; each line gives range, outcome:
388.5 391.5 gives 2.02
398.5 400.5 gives 1.98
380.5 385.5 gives 2.12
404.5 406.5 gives 1.8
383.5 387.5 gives 2.1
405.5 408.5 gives 1.85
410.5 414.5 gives 1.91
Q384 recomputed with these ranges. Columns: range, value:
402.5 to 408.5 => 1.728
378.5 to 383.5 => 2.035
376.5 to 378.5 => 2.078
